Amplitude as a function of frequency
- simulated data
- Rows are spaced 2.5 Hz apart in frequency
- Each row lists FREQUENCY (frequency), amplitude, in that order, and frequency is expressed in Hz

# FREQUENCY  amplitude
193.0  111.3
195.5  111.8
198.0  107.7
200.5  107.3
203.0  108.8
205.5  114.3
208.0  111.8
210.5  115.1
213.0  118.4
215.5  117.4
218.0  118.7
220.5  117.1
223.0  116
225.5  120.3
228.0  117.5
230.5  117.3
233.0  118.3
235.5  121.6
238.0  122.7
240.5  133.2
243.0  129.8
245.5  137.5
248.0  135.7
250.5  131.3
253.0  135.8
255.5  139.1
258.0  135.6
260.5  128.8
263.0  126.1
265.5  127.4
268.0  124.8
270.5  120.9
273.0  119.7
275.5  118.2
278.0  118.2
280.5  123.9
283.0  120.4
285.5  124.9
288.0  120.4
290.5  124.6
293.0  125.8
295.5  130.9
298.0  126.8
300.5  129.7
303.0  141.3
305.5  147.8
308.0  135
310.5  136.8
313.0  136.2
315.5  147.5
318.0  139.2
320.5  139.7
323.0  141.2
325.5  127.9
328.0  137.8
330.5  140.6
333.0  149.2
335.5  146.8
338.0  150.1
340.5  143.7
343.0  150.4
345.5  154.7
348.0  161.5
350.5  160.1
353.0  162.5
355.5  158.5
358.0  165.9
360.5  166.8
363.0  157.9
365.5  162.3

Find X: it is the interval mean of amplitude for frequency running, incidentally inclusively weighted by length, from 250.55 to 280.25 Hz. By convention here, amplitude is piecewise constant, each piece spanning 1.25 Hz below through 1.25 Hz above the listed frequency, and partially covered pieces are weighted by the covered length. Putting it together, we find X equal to 127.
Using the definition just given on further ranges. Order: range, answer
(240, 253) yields 134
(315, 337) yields 141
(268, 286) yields 121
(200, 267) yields 123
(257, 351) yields 135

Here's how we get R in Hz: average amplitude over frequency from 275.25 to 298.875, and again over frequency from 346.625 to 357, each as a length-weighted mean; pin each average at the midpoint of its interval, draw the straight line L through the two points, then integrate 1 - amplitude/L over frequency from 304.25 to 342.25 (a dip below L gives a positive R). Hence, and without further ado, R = 0.72 Hz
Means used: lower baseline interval 124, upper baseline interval 161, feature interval 141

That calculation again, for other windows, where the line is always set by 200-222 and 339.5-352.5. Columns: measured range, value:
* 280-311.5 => 2.2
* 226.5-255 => -0.9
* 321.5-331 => 0.8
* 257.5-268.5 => 0.1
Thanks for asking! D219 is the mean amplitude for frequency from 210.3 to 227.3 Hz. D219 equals 118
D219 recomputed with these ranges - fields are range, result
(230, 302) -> 127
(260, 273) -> 125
